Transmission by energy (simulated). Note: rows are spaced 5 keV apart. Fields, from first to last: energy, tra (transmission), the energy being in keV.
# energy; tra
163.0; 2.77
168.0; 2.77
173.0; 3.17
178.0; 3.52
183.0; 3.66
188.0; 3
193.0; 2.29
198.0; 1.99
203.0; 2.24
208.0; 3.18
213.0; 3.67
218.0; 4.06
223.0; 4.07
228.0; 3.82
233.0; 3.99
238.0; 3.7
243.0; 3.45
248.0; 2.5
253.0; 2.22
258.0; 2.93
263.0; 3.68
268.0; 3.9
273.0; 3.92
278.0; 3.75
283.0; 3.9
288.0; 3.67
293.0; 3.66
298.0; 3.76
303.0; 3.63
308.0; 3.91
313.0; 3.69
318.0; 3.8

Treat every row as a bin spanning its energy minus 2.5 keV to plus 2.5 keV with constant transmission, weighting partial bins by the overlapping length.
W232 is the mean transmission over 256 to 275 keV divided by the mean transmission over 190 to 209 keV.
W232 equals 1.5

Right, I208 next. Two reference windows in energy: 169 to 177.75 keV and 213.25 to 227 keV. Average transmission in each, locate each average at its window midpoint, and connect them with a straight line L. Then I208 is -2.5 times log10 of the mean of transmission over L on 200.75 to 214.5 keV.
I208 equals 0.25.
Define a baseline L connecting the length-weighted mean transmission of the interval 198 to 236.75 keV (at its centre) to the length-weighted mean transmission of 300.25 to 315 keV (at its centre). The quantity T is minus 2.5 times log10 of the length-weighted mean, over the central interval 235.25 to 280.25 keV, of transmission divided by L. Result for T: 0.08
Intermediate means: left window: 3.48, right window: 3.75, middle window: 3.34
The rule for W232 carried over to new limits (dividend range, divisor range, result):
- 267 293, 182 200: 1.42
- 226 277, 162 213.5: 1.17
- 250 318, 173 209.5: 1.26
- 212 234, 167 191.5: 1.22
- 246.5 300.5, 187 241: 1.05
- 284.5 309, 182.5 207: 1.44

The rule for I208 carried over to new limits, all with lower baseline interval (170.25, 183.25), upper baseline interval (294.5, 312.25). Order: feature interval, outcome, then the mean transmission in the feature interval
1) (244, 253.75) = 0.37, 2.55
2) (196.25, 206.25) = 0.49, 2.2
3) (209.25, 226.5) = -0.10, 3.87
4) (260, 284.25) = -0.04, 3.81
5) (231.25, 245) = -0.04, 3.71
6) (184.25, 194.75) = 0.23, 2.79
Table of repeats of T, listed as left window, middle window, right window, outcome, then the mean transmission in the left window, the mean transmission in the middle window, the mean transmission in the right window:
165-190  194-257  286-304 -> 0.07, 3.22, 3.21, 3.68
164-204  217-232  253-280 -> -0.25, 2.85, 3.98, 3.5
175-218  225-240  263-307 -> -0.16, 3.01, 3.85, 3.77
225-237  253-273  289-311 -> 0.13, 3.89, 3.4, 3.73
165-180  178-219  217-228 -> 0.19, 3.13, 3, 4.01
